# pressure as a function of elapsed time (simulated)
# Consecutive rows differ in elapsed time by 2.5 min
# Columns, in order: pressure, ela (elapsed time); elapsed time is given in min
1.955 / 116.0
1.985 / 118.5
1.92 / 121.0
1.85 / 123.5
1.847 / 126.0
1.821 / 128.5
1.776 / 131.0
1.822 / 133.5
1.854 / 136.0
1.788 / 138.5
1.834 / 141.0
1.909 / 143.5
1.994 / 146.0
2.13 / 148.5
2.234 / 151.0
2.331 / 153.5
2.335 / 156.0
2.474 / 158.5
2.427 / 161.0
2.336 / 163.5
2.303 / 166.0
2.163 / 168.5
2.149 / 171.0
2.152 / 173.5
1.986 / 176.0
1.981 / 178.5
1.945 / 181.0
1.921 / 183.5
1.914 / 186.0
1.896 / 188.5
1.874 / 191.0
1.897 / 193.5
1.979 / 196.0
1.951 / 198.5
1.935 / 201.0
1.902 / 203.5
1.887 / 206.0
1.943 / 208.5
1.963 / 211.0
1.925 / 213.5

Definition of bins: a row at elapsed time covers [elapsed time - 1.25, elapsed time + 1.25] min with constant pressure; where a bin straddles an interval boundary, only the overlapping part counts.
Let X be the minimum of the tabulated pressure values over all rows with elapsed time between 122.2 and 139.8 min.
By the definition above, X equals 1.776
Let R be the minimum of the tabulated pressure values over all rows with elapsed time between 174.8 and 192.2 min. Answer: 1.874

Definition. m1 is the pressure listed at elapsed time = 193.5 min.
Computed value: 1.897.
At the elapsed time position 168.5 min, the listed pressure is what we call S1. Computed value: 2.163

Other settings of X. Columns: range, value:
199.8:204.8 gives 1.902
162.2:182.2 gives 1.945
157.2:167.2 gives 2.303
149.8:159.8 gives 2.234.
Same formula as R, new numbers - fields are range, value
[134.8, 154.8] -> 1.788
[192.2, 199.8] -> 1.897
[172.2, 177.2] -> 1.986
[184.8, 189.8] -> 1.896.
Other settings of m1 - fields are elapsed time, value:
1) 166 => 2.303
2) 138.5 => 1.788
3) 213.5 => 1.925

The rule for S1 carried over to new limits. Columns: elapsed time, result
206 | 1.887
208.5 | 1.943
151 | 2.234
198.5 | 1.951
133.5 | 1.822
